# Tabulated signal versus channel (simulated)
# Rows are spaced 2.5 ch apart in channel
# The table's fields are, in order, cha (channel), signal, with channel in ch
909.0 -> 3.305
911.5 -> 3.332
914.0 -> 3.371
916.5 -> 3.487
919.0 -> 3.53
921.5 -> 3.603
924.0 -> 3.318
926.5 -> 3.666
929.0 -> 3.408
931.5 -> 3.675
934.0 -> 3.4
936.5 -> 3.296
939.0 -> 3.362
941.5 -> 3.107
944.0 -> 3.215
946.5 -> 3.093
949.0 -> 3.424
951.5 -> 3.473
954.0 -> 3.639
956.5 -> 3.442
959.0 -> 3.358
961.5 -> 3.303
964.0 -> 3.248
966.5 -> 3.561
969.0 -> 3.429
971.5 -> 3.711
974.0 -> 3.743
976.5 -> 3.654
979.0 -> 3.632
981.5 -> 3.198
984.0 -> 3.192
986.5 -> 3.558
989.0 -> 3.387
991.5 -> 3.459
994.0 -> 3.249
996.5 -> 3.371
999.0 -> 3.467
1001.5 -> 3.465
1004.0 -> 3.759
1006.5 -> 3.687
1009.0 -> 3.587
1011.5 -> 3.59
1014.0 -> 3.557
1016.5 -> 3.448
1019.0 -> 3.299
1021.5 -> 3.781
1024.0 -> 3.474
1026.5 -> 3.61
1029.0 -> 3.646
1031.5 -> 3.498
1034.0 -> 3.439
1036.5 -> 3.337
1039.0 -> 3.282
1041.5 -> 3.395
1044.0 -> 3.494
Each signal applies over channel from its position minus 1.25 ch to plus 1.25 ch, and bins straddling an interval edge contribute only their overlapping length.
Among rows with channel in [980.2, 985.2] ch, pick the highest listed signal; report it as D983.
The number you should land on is 3.198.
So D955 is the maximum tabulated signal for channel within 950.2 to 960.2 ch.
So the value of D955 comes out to 3.639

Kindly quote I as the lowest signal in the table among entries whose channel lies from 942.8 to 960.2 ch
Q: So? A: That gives 3.093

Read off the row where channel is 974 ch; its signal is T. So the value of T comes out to 3.743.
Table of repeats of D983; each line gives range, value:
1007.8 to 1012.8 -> 3.59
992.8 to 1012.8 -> 3.759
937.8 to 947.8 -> 3.362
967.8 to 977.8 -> 3.743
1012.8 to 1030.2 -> 3.781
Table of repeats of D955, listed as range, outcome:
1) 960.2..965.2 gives 3.303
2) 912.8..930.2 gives 3.666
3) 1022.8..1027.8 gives 3.61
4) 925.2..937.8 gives 3.675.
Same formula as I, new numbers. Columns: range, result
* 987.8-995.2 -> 3.249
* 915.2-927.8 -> 3.318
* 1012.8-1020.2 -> 3.299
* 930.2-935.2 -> 3.4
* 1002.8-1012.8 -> 3.587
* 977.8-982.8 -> 3.198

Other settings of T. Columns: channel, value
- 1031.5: 3.498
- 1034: 3.439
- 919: 3.53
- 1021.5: 3.781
